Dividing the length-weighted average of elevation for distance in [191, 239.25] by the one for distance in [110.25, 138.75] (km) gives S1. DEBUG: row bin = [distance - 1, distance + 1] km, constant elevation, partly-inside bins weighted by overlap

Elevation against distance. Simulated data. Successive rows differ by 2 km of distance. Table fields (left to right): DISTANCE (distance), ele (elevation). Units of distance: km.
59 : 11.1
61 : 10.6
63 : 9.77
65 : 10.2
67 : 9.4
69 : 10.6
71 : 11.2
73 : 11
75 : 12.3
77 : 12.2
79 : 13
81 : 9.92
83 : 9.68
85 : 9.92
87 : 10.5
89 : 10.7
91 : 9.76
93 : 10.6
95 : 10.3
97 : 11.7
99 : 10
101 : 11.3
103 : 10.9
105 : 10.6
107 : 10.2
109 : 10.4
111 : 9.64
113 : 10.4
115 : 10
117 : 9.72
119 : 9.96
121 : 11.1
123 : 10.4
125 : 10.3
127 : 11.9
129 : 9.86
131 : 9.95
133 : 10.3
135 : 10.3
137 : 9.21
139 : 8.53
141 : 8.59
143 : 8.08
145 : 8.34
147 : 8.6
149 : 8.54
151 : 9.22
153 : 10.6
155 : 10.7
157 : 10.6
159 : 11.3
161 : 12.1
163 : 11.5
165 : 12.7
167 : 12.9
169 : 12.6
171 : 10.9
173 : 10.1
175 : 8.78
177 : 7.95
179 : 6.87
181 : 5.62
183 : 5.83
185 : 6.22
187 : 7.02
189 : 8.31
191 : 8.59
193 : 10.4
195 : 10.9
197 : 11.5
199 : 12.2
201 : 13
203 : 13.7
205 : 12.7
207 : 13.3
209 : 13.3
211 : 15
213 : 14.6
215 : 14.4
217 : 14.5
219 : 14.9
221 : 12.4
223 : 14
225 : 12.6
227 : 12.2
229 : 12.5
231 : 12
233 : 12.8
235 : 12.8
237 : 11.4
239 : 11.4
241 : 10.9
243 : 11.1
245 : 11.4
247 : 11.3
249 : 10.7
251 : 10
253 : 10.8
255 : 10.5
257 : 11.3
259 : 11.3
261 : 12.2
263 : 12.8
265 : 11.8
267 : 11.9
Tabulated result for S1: 1.26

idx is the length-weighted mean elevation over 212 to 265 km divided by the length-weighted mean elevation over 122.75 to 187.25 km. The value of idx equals 1.27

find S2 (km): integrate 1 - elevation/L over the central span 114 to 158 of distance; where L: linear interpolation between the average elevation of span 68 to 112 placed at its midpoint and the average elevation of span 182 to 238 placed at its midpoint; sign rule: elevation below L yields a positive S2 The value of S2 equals 5.58 km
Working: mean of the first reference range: 10.7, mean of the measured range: 9.76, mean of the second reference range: 11.9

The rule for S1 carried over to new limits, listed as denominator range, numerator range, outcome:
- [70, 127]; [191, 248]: 1.18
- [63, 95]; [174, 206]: 0.87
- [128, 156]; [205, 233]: 1.44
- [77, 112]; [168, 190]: 0.77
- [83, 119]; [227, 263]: 1.11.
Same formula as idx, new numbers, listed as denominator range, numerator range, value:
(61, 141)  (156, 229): 1.08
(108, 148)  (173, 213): 1.04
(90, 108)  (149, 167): 1.04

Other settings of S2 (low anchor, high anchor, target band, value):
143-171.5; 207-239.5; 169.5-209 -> 7.1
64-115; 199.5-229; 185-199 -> 3.9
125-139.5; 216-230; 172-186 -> 5.2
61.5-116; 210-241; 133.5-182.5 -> 8.7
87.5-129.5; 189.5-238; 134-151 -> 3.6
